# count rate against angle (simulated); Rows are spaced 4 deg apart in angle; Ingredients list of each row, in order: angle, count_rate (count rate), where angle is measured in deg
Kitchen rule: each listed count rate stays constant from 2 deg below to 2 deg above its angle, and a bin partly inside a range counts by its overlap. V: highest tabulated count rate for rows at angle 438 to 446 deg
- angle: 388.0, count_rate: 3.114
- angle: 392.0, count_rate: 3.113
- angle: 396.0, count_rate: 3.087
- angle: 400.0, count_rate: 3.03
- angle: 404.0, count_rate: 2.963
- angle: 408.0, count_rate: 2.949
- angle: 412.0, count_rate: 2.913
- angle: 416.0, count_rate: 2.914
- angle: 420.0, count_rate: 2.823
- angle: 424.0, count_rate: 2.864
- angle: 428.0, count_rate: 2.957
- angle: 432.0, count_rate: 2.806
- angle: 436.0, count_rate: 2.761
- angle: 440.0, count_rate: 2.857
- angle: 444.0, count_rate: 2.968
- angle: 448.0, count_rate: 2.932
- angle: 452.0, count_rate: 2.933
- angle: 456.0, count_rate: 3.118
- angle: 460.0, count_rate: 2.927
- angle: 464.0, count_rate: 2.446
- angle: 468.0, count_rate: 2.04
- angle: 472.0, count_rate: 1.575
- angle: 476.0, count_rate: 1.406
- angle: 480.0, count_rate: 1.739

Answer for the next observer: 2.968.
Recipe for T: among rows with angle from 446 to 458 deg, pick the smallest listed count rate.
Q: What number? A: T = 2.932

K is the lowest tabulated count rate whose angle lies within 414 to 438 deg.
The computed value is 2.761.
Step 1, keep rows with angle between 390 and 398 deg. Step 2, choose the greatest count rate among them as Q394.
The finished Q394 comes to 3.113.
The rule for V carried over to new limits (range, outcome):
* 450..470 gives 3.118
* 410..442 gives 2.957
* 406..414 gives 2.949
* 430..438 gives 2.806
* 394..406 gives 3.087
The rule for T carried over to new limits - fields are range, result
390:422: 2.823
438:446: 2.857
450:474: 1.575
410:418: 2.913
